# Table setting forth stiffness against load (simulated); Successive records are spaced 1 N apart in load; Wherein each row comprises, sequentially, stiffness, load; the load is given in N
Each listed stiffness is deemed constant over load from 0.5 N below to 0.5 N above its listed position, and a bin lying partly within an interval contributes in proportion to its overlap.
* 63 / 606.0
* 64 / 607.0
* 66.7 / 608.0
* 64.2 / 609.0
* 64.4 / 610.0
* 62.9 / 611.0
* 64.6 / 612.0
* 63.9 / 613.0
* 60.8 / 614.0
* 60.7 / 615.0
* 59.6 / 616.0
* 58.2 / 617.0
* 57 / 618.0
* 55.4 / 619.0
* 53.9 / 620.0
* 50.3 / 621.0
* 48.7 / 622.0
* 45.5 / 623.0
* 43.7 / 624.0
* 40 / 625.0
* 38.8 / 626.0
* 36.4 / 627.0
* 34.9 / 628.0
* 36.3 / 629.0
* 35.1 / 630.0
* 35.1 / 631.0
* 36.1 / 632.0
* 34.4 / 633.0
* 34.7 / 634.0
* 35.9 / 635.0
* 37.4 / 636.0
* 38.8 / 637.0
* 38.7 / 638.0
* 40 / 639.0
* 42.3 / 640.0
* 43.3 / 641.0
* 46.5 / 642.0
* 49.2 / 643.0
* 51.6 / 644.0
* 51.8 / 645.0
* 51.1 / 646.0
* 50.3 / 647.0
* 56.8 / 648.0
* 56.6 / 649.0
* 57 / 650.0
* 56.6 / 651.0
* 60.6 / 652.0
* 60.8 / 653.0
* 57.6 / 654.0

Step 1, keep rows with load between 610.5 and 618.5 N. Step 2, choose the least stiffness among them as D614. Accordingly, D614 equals 57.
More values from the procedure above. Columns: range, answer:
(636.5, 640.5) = 38.7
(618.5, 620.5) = 53.9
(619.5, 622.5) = 48.7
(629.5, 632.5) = 35.1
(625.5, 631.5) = 34.9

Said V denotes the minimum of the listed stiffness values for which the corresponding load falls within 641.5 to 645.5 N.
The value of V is 46.5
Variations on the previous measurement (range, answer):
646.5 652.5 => 50.3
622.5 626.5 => 38.8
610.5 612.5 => 62.9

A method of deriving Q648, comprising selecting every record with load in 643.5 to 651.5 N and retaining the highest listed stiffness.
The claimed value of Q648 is 57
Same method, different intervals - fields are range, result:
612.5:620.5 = 63.9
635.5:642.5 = 46.5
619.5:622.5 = 53.9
